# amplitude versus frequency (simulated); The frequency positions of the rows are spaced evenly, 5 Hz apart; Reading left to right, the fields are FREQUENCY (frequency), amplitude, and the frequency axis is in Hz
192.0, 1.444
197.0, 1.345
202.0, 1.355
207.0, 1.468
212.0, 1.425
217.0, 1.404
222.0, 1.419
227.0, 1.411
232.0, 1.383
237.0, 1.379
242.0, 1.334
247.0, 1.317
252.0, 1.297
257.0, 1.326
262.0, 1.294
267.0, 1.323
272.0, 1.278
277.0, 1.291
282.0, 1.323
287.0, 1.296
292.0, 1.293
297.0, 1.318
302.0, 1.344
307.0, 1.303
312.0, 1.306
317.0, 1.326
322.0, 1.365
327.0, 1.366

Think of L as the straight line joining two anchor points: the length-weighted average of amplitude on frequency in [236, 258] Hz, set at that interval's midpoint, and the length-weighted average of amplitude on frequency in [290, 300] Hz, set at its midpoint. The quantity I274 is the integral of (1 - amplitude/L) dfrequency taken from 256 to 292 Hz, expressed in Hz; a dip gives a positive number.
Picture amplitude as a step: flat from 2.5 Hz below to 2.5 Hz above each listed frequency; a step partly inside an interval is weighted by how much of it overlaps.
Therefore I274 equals 0.38 Hz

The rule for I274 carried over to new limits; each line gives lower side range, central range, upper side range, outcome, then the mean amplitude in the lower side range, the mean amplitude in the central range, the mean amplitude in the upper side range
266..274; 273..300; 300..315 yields 0.1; 1.3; 1.3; 1.32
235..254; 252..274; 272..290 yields 0.2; 1.33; 1.3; 1.3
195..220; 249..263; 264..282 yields 0.2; 1.4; 1.31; 1.3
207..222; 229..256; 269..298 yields 0.6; 1.42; 1.34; 1.3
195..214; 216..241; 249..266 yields -0.7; 1.4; 1.4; 1.31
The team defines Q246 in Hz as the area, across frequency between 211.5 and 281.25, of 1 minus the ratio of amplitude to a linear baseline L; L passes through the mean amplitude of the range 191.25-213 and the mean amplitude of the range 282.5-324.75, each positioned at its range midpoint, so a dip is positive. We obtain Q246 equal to 1.1 Hz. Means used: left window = 1.4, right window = 1.32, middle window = 1.35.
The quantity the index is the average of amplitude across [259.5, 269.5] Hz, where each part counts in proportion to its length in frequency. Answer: 1.31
